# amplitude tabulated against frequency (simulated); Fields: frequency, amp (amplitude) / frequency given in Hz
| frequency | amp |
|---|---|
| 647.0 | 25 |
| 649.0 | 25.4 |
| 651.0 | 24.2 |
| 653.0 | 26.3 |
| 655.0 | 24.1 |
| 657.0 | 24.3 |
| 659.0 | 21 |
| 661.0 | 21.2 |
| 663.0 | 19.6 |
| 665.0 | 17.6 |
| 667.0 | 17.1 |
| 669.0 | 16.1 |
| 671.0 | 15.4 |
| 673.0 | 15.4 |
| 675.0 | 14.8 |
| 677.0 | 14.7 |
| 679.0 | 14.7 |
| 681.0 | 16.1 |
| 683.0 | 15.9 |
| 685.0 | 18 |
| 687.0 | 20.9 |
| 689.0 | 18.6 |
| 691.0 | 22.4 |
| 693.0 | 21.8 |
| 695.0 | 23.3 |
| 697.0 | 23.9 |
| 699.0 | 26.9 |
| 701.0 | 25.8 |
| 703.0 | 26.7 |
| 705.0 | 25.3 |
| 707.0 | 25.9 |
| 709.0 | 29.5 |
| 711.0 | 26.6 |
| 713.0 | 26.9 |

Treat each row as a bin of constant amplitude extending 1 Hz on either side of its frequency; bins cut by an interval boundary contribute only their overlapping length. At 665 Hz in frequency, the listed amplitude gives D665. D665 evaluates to 17.6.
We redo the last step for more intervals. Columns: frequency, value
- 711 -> 26.6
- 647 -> 25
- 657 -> 24.3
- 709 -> 29.5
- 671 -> 15.4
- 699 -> 26.9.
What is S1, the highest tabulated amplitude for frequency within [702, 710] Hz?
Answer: 29.5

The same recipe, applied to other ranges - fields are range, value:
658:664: 21.2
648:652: 25.4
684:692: 22.4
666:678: 17.1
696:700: 26.9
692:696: 23.3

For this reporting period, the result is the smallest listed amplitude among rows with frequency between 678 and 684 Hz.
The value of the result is 14.7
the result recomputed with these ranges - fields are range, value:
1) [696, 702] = 23.9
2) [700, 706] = 25.3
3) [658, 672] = 15.4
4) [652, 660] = 21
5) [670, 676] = 14.8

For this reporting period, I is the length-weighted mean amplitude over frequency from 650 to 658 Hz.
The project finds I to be 24.7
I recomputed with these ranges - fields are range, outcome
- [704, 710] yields 26.9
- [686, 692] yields 20.6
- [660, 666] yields 19.5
